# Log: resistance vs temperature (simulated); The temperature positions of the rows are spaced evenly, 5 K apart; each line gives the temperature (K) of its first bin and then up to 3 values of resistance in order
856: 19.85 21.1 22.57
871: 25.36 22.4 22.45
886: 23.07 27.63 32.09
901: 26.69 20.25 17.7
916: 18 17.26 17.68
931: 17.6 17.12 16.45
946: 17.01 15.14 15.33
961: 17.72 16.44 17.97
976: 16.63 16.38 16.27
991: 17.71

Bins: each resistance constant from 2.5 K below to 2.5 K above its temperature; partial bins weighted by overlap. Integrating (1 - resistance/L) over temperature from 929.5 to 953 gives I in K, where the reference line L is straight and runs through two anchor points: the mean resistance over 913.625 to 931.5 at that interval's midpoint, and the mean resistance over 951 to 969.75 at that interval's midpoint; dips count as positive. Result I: 0.5 K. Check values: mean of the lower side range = 17.6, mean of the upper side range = 16.4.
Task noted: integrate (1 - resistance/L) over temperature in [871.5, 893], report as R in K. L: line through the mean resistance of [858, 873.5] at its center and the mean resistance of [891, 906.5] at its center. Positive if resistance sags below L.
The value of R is 1.0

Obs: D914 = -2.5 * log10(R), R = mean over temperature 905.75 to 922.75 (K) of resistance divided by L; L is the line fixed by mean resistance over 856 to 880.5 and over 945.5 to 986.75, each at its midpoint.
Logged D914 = 0.09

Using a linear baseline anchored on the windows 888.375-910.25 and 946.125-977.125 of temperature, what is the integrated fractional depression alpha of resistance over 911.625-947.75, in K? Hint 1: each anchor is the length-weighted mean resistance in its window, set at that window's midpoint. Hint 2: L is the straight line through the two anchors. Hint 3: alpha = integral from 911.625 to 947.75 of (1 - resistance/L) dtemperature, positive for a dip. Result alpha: 6.7 K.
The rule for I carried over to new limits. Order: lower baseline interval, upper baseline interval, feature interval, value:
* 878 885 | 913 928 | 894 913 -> -4.0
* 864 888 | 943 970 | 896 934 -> -0.2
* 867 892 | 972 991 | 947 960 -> 2.1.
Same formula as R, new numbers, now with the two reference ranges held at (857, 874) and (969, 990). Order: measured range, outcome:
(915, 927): 1.4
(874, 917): -4.8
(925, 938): 1.3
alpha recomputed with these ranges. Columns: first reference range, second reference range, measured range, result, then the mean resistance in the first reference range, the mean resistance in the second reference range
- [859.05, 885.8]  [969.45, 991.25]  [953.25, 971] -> 1.2 K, 22.8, 16.9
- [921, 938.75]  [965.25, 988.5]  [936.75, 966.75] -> 1.3 K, 17.4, 16.8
